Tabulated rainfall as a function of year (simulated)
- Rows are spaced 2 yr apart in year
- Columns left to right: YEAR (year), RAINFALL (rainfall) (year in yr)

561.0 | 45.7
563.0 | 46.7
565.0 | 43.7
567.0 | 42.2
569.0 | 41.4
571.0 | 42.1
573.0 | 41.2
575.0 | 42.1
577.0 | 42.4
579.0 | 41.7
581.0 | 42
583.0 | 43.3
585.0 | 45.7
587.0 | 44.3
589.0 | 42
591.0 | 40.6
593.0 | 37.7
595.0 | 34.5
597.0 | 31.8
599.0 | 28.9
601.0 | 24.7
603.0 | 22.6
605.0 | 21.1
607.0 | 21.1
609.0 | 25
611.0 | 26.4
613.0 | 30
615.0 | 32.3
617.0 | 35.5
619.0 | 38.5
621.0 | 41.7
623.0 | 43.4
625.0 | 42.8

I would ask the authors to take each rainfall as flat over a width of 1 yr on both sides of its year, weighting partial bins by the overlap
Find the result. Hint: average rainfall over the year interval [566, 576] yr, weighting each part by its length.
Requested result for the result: 41.8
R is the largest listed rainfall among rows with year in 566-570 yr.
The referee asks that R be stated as 42.2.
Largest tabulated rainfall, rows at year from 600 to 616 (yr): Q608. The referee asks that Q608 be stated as 32.3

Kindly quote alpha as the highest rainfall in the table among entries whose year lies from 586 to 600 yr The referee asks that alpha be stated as 44.3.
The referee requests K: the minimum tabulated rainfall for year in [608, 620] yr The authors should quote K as 25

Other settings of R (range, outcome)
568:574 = 42.1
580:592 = 45.7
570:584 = 43.3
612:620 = 38.5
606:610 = 25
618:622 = 41.7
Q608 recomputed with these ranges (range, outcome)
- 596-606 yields 31.8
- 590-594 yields 40.6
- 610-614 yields 30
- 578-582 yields 42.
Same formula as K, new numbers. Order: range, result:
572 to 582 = 41.2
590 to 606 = 21.1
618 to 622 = 38.5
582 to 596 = 34.5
